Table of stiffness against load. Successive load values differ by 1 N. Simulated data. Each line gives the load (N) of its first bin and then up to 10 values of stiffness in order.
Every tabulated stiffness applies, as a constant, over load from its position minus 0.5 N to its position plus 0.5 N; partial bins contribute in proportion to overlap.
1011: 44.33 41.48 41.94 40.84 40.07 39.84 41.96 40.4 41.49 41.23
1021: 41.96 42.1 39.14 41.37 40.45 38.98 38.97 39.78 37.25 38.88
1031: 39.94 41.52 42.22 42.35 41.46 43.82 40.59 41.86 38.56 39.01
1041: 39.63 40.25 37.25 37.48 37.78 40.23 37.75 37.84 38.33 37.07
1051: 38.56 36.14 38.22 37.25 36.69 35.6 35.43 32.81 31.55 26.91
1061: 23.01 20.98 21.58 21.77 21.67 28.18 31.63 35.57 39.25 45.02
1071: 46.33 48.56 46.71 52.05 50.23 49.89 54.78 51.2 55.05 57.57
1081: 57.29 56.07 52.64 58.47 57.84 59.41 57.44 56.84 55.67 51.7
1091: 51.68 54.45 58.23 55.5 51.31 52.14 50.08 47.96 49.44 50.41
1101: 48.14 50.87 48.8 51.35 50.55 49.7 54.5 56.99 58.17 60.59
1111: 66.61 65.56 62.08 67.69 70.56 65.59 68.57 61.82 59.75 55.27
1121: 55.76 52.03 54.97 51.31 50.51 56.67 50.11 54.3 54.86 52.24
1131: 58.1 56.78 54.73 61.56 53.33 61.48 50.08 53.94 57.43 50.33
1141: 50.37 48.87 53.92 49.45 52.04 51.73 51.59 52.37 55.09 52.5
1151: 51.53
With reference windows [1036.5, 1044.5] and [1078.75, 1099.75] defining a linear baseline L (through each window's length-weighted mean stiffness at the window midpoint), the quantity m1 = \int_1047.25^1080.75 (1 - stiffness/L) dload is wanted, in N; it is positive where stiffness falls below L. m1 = 6.07 N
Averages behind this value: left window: 39.3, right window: 54.6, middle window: 38.4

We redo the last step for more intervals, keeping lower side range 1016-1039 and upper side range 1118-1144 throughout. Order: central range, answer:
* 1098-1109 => -0.1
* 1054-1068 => 5.0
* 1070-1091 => -2.5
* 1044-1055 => 1.5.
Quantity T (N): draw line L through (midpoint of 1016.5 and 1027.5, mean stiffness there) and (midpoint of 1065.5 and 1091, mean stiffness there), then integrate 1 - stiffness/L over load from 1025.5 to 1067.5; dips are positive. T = 8.1 N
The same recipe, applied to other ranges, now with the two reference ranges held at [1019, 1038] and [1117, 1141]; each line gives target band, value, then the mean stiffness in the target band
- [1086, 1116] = -2.5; 55.6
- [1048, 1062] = 3.3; 34.1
